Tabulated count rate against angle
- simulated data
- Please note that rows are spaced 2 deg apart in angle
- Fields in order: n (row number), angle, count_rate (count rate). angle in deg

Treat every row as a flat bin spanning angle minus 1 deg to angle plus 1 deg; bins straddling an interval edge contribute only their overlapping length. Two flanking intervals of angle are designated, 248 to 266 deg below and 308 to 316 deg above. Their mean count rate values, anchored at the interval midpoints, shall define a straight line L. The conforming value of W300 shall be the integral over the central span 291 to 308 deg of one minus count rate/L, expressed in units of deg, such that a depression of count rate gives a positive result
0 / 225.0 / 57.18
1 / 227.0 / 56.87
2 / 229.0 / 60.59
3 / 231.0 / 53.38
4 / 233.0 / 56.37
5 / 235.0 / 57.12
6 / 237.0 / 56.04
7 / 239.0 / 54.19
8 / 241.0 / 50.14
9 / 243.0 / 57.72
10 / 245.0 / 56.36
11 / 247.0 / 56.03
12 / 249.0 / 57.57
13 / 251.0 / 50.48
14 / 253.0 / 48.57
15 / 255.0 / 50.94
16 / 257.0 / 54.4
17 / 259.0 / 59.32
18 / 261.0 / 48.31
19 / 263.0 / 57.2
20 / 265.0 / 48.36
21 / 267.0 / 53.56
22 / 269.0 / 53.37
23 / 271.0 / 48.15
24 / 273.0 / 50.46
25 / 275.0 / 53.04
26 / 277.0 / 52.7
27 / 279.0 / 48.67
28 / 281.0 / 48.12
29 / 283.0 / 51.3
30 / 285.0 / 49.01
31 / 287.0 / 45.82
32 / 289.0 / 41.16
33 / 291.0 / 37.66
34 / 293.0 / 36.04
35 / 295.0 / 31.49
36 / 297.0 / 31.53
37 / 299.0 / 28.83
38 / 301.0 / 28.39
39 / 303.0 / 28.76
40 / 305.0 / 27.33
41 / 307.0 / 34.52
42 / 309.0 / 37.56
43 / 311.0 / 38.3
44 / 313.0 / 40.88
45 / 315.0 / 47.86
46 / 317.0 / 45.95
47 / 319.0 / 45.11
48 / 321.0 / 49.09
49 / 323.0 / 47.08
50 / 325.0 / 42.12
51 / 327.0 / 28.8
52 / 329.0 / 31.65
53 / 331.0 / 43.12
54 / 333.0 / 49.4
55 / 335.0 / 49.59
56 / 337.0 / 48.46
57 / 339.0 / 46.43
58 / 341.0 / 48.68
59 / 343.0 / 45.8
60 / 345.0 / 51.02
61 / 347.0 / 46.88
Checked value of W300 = 4.9 deg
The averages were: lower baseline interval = 52.8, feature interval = 31.3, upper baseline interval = 41.2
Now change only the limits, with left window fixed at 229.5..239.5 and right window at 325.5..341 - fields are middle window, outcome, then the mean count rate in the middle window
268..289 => 0.2 deg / 49.6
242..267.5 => -0.3 deg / 53.8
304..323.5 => 1.8 deg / 41.2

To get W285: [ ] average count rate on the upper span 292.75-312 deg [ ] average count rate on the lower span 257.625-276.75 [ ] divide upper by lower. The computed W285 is 0.61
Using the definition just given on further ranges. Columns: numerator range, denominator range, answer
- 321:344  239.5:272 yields 0.83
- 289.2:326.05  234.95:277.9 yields 0.71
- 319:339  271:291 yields 0.90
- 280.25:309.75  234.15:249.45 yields 0.67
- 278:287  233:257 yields 0.90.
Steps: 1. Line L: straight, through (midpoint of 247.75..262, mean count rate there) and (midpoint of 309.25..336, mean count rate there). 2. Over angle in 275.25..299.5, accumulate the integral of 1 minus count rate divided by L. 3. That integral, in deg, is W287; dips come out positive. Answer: 2.9 deg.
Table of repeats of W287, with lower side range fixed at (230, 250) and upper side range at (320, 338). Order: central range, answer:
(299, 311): 3.82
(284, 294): 1.41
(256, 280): -0.30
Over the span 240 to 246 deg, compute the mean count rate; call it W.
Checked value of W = 54.7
